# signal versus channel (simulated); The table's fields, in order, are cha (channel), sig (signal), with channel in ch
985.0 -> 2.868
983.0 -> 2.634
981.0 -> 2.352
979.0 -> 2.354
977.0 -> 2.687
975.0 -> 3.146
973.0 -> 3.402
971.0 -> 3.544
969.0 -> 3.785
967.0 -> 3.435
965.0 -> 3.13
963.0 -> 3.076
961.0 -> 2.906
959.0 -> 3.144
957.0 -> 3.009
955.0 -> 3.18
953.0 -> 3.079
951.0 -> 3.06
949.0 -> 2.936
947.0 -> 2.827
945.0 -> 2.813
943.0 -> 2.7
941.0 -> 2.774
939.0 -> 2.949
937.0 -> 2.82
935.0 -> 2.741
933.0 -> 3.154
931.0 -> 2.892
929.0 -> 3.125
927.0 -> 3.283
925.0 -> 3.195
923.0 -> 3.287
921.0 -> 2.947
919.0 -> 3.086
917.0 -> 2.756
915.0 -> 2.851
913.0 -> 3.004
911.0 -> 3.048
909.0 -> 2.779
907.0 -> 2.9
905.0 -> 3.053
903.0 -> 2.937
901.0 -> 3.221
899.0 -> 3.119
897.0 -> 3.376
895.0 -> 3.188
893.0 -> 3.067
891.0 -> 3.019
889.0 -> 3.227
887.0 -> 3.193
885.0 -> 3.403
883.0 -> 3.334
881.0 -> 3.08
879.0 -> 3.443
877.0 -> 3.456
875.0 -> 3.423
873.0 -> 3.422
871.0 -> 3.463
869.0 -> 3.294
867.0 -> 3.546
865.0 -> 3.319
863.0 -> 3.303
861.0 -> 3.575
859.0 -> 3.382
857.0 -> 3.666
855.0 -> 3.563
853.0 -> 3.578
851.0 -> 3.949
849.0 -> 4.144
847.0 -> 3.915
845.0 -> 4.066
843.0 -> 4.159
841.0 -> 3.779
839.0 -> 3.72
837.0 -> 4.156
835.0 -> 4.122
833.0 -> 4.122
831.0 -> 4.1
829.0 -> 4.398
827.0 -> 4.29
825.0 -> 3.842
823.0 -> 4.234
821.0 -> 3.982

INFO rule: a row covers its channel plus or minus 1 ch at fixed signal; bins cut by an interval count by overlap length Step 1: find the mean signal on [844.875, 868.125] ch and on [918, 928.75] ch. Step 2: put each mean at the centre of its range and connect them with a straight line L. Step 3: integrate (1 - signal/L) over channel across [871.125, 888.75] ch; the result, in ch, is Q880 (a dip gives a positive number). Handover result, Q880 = 0.7 ch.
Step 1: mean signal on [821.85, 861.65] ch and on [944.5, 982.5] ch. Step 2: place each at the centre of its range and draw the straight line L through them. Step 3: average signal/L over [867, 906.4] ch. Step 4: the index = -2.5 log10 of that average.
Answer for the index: 0.11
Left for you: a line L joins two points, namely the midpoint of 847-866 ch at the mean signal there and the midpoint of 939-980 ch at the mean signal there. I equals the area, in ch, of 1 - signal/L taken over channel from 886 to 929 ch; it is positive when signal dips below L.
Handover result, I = 3.4 ch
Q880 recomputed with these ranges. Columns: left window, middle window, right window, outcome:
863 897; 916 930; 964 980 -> 0.7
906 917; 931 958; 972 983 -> -0.8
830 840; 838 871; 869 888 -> 0.5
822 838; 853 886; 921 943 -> 2.6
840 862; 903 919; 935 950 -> 1.2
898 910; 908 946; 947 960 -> 0.8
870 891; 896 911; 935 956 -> 0.6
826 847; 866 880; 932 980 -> 1.2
